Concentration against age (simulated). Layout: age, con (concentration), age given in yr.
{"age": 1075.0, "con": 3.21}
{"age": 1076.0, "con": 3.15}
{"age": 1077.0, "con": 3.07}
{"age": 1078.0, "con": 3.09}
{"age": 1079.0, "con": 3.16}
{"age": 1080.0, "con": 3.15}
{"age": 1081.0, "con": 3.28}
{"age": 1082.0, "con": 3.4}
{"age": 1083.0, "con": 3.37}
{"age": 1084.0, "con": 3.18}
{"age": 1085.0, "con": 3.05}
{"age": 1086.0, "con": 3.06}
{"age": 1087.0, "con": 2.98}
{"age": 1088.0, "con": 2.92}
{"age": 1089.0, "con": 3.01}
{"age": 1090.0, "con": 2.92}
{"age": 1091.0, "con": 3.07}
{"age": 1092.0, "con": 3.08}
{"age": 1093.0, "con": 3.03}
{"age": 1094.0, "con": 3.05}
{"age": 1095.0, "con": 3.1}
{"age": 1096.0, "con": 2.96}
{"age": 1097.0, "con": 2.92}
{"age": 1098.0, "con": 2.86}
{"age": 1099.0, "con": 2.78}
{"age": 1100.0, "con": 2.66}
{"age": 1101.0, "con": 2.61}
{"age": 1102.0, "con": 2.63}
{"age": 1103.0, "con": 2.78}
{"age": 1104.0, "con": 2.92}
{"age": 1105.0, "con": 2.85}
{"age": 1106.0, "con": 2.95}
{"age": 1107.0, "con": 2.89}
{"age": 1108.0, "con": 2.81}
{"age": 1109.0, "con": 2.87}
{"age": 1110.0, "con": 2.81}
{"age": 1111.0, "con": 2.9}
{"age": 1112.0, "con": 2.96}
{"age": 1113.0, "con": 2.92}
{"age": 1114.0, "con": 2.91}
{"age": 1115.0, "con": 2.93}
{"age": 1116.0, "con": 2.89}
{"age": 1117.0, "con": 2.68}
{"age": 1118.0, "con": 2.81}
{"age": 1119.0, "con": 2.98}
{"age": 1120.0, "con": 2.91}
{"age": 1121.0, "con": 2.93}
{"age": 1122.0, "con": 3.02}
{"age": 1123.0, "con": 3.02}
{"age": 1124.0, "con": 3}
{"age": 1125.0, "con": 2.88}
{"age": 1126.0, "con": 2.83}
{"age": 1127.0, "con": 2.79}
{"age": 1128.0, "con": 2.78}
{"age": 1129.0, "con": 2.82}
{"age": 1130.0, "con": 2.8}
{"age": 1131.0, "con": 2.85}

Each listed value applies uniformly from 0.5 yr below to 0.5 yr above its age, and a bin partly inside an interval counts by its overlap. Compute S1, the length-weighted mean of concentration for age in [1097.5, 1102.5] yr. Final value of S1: 2.71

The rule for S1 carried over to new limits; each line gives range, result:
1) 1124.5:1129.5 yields 2.82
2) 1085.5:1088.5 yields 2.99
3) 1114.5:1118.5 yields 2.83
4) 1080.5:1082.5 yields 3.34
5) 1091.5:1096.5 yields 3.04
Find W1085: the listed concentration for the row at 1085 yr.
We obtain 3.05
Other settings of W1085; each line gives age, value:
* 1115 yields 2.93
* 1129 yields 2.82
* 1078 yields 3.09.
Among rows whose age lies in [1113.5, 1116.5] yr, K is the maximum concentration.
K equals 2.93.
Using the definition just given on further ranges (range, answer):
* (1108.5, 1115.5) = 2.96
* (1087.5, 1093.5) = 3.08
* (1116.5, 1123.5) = 3.02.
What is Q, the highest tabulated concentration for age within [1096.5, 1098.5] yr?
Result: 2.92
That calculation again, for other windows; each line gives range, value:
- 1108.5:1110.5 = 2.87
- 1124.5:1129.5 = 2.88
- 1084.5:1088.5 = 3.06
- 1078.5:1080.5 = 3.16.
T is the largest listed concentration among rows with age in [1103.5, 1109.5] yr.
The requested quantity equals 2.95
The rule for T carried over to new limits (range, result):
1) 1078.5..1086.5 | 3.4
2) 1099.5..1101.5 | 2.66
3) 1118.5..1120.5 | 2.98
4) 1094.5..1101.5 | 3.1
